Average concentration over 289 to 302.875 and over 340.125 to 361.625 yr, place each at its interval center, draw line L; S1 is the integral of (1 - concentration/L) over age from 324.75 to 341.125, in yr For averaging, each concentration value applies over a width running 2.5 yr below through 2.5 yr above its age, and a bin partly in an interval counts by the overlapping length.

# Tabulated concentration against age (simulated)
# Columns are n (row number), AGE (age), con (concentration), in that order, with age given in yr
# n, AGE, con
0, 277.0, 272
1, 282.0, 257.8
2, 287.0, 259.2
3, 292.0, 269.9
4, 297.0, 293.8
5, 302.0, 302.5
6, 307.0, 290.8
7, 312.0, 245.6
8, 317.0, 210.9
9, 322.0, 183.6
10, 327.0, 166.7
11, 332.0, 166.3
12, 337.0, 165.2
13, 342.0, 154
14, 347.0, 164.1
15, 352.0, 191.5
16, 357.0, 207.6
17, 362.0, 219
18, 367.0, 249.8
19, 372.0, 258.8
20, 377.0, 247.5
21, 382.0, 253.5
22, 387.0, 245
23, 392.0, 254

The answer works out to 3.9 yr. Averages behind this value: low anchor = 286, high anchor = 184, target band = 165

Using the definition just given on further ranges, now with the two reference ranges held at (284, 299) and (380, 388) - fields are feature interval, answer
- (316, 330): 4.30 yr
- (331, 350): 7.13 yr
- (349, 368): 3.19 yr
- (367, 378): -0.02 yr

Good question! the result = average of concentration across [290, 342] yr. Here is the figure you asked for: 226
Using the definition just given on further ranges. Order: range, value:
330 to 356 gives 171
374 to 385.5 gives 250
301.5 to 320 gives 256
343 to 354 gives 174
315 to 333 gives 182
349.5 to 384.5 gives 233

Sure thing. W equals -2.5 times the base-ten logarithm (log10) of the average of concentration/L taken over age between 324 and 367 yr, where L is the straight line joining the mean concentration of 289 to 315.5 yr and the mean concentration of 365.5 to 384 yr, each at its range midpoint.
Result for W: 0.39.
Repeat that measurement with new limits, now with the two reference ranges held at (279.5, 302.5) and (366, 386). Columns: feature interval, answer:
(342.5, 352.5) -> 0.46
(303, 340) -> 0.27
